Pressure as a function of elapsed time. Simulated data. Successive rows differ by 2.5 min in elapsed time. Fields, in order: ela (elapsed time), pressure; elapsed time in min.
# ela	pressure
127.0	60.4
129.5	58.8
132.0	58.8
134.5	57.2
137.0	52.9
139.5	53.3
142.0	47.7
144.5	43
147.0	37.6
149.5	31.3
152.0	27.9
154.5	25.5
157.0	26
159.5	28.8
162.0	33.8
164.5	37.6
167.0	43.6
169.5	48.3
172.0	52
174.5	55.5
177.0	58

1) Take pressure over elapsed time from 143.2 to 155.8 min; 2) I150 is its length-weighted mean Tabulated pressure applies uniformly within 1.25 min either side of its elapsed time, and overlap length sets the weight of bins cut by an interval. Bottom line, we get 33.1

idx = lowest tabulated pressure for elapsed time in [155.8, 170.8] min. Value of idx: 26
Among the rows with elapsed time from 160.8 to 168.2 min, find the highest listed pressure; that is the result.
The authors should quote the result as 43.6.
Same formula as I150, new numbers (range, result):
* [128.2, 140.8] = 56.2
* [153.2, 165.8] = 30.4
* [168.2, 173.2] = 50.1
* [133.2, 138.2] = 55.1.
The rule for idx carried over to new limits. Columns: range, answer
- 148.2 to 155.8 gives 25.5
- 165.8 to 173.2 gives 43.6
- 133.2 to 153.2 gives 27.9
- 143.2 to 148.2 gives 37.6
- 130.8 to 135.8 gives 57.2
